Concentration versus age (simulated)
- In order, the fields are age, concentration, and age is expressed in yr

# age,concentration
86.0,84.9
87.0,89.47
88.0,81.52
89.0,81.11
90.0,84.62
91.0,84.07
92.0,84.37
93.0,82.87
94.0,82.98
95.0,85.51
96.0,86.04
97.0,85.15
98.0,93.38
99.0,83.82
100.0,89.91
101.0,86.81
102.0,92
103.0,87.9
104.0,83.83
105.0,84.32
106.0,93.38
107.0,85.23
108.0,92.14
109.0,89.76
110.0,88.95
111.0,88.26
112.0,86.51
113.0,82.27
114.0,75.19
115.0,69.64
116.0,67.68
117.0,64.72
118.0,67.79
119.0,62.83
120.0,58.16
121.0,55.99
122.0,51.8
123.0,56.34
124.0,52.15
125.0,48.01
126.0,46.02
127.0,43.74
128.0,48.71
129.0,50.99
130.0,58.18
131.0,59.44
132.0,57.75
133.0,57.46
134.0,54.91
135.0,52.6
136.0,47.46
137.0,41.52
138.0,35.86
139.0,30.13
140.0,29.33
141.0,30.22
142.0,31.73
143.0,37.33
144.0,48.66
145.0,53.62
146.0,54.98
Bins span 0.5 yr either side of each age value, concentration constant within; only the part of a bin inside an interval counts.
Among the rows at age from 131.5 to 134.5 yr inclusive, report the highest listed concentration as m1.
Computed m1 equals 57.75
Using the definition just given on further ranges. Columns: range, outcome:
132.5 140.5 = 57.46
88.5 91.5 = 84.62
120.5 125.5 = 56.34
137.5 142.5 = 35.86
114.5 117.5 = 69.64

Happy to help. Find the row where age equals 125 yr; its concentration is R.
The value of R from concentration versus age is 48.01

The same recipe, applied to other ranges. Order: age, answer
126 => 46.02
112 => 86.51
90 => 84.62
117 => 64.72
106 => 93.38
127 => 43.74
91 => 84.07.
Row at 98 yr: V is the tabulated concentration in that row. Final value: 93.38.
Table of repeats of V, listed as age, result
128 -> 48.71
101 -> 86.81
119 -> 62.83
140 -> 29.33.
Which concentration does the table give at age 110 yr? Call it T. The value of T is 88.95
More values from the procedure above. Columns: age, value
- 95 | 85.51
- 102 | 92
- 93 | 82.87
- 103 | 87.9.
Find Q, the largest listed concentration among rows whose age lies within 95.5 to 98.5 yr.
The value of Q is 93.38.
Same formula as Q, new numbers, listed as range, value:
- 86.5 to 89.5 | 89.47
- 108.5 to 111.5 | 89.76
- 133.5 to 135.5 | 54.91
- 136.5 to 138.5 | 41.52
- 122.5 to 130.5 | 58.18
